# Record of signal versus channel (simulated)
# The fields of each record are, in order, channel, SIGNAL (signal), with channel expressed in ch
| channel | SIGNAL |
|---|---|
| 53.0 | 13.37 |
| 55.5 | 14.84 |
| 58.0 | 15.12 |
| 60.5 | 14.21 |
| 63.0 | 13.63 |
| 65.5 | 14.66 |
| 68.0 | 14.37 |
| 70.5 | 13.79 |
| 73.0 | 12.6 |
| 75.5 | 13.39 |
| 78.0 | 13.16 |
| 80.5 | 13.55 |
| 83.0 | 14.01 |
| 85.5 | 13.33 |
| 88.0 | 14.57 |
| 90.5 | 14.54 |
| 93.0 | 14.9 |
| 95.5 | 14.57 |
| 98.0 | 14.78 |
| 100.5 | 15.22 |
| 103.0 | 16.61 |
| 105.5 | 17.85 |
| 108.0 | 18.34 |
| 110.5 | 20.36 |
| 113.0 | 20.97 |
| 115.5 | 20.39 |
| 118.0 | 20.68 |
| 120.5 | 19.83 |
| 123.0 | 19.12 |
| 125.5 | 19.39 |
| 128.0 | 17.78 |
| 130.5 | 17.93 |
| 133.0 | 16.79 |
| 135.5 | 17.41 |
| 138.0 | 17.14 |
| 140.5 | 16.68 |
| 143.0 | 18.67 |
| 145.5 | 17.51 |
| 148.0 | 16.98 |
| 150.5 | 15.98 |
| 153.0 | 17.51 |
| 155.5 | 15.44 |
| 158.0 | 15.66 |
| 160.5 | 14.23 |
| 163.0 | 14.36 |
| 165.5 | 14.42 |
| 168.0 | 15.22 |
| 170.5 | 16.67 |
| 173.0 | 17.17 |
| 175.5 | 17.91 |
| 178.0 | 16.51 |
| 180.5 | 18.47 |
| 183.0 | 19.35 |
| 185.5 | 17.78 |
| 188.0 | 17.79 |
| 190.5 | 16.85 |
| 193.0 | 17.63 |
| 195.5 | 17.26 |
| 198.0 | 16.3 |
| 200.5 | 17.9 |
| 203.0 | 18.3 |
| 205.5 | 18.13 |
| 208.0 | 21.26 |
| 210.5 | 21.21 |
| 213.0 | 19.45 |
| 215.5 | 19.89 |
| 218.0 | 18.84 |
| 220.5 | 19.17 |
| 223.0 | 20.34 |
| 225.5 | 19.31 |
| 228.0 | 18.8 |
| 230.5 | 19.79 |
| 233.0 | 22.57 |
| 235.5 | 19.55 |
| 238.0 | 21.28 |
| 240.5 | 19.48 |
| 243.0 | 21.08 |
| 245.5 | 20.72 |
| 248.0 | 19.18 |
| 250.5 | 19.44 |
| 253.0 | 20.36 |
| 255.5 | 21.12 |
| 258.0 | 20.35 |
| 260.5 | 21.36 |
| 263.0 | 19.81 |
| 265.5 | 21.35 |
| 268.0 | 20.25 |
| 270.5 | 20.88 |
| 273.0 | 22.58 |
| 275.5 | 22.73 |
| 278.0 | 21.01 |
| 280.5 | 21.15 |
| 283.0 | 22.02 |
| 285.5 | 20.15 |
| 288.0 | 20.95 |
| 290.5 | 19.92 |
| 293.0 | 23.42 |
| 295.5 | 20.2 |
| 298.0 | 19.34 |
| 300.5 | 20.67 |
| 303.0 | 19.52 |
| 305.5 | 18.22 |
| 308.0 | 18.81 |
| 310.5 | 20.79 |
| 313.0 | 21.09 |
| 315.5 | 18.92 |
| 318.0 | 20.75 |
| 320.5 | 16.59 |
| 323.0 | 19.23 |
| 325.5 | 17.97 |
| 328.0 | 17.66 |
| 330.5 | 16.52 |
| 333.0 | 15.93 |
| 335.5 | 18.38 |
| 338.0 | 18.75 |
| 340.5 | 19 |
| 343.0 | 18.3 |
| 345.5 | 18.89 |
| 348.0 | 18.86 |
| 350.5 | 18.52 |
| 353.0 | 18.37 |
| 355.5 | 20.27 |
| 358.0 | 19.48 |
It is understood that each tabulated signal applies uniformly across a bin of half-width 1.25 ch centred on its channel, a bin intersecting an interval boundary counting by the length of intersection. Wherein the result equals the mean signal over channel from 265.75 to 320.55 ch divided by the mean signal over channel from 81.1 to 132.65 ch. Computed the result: 1.2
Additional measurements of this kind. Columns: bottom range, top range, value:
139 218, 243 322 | 1.18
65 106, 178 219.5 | 1.28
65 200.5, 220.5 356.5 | 1.20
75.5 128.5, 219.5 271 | 1.21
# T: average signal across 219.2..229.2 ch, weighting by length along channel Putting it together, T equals 19.4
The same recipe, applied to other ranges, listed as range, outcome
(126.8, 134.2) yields 17.5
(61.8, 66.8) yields 14.2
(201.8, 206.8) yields 18.2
